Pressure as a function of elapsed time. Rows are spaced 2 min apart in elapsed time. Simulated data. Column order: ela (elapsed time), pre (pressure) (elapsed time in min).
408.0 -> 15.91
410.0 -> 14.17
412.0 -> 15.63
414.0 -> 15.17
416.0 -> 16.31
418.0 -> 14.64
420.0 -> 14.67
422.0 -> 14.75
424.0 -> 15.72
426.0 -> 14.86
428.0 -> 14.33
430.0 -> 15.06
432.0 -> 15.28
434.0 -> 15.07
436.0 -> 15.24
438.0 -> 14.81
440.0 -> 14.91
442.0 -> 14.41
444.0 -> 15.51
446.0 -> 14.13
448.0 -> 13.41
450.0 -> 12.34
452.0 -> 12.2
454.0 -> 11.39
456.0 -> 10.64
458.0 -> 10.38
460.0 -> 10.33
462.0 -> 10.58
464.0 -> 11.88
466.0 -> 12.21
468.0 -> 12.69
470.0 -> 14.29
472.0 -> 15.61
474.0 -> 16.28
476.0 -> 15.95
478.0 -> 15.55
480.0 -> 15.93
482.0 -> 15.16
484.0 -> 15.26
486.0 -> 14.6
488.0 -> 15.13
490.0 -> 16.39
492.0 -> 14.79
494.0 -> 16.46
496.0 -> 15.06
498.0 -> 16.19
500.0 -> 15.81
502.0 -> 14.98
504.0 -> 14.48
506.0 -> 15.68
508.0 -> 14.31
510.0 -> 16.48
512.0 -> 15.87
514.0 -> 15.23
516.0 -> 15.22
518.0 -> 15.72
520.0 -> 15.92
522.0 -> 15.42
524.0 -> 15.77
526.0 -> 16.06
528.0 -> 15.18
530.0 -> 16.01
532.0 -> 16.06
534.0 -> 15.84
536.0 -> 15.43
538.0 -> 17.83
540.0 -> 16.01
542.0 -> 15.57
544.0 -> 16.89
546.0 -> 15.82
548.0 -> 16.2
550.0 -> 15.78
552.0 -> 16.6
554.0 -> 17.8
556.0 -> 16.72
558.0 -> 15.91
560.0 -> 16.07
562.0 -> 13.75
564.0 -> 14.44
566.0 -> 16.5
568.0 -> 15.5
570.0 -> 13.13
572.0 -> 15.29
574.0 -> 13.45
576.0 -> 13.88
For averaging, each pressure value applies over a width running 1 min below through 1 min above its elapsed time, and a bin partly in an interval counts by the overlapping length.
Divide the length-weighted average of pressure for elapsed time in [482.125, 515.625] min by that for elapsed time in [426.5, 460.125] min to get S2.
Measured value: 1.13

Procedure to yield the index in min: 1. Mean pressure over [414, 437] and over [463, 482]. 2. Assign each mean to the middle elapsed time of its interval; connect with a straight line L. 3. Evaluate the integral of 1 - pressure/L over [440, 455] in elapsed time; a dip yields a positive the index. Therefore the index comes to 1.4 min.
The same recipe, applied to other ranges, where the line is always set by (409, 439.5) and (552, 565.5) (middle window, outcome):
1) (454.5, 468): 3.7 min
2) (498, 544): -0.2 min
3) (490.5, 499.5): -0.1 min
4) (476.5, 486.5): 0.0 min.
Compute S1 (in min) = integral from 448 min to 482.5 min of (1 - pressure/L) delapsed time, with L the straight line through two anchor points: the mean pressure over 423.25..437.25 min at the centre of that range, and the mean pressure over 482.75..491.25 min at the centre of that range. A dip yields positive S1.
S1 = 4.8 min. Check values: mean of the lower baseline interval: 15.1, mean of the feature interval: 13.1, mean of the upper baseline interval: 15.3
